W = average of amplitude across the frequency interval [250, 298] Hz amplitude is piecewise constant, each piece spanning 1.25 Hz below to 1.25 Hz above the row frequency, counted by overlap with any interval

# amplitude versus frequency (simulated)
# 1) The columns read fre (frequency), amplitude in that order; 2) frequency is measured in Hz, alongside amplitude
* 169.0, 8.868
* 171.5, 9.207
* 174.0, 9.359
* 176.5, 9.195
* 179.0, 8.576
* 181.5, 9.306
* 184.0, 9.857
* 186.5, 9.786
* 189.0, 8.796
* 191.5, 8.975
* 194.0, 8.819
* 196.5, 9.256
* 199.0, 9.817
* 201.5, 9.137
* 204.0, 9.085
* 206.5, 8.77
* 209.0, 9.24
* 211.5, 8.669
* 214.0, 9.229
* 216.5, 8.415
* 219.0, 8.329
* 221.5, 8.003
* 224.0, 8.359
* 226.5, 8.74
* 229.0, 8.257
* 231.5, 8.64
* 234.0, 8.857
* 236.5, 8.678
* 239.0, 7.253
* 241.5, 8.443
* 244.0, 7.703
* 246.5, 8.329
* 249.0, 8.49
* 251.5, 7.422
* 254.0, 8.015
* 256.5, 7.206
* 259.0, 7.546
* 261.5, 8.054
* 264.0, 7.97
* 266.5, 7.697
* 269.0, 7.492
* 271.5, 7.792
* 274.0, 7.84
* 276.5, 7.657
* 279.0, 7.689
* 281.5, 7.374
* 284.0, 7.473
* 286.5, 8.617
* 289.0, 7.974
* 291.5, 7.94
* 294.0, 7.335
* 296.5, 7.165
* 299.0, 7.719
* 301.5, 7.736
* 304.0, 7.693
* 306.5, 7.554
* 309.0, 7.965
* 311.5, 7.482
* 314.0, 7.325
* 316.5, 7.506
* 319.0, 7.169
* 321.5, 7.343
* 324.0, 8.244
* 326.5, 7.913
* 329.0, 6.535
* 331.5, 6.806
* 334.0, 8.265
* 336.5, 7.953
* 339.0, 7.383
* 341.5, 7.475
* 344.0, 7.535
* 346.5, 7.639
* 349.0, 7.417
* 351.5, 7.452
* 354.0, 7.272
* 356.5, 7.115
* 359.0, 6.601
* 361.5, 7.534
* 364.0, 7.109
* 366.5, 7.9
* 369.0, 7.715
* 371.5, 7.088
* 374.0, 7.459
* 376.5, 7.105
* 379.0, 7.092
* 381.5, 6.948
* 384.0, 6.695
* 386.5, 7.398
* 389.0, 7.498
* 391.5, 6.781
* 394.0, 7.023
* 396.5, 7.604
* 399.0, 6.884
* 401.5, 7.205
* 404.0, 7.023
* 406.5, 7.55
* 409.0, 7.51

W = 7.7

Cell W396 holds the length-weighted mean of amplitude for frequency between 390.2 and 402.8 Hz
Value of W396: 7.1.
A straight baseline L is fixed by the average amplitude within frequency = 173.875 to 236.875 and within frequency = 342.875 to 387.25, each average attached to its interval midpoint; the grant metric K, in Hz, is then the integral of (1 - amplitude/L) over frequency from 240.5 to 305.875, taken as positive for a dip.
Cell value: 3.5 Hz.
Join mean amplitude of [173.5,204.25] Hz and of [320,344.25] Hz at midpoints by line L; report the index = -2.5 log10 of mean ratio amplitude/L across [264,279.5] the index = 0.07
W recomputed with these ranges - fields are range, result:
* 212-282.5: 8.06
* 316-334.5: 7.44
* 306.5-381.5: 7.42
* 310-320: 7.39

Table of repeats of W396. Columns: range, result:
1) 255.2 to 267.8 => 7.7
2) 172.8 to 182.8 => 9.11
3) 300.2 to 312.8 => 7.68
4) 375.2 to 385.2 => 6.96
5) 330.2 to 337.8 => 7.67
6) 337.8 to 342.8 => 7.43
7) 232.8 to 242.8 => 8.3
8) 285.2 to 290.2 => 8.29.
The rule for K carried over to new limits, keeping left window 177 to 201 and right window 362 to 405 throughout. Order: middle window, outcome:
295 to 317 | 1.2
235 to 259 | 1.9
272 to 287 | 1.0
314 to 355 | 1.2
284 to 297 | 0.6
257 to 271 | 1.2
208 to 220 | 0.3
